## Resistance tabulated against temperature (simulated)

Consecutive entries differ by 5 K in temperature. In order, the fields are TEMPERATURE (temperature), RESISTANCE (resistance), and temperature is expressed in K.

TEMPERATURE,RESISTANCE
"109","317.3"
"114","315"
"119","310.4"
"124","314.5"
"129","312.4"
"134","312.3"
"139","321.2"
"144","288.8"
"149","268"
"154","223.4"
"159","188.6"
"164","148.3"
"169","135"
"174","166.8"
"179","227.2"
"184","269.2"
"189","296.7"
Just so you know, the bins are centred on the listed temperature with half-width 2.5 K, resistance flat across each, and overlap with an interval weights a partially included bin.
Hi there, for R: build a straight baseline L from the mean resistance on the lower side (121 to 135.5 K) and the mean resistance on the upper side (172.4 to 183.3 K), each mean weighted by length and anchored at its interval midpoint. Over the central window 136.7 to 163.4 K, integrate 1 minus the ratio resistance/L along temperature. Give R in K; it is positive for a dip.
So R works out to 2.07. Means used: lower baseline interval 313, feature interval 250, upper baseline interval 211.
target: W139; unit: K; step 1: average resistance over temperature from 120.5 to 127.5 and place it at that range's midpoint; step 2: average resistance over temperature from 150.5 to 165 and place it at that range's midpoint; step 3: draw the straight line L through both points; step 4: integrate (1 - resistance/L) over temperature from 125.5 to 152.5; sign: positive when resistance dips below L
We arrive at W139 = -3.9 K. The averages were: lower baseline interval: 314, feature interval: 298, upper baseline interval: 196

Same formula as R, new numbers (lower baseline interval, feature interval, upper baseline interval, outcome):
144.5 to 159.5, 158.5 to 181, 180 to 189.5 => 7.6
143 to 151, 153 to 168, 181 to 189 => 5.3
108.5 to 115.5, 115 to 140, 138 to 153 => -1.1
